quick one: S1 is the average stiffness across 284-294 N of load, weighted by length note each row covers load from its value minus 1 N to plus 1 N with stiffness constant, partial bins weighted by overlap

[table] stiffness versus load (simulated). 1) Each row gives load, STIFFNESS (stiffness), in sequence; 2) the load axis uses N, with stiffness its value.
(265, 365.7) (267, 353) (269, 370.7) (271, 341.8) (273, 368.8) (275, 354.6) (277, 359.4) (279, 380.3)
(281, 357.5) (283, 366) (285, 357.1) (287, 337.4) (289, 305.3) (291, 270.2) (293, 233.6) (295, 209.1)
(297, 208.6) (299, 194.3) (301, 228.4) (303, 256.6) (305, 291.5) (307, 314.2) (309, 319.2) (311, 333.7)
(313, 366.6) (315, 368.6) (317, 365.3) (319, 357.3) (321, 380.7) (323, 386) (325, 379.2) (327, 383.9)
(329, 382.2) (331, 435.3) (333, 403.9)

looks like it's 301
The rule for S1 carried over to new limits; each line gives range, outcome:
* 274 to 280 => 365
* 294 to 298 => 209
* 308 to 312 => 326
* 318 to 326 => 376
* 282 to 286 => 362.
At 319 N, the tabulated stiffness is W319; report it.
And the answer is 357.3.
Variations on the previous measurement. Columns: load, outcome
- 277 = 359.4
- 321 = 380.7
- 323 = 386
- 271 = 341.8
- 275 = 354.6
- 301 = 228.4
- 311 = 333.7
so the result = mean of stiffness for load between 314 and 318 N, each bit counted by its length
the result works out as 367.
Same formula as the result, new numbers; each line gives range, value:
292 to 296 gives 221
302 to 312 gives 303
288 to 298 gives 245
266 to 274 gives 359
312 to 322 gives 368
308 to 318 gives 351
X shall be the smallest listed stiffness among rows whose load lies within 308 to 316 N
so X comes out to 319.2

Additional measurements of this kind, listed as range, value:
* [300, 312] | 228.4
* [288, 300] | 194.3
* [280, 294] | 233.6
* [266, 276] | 341.8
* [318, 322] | 357.3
